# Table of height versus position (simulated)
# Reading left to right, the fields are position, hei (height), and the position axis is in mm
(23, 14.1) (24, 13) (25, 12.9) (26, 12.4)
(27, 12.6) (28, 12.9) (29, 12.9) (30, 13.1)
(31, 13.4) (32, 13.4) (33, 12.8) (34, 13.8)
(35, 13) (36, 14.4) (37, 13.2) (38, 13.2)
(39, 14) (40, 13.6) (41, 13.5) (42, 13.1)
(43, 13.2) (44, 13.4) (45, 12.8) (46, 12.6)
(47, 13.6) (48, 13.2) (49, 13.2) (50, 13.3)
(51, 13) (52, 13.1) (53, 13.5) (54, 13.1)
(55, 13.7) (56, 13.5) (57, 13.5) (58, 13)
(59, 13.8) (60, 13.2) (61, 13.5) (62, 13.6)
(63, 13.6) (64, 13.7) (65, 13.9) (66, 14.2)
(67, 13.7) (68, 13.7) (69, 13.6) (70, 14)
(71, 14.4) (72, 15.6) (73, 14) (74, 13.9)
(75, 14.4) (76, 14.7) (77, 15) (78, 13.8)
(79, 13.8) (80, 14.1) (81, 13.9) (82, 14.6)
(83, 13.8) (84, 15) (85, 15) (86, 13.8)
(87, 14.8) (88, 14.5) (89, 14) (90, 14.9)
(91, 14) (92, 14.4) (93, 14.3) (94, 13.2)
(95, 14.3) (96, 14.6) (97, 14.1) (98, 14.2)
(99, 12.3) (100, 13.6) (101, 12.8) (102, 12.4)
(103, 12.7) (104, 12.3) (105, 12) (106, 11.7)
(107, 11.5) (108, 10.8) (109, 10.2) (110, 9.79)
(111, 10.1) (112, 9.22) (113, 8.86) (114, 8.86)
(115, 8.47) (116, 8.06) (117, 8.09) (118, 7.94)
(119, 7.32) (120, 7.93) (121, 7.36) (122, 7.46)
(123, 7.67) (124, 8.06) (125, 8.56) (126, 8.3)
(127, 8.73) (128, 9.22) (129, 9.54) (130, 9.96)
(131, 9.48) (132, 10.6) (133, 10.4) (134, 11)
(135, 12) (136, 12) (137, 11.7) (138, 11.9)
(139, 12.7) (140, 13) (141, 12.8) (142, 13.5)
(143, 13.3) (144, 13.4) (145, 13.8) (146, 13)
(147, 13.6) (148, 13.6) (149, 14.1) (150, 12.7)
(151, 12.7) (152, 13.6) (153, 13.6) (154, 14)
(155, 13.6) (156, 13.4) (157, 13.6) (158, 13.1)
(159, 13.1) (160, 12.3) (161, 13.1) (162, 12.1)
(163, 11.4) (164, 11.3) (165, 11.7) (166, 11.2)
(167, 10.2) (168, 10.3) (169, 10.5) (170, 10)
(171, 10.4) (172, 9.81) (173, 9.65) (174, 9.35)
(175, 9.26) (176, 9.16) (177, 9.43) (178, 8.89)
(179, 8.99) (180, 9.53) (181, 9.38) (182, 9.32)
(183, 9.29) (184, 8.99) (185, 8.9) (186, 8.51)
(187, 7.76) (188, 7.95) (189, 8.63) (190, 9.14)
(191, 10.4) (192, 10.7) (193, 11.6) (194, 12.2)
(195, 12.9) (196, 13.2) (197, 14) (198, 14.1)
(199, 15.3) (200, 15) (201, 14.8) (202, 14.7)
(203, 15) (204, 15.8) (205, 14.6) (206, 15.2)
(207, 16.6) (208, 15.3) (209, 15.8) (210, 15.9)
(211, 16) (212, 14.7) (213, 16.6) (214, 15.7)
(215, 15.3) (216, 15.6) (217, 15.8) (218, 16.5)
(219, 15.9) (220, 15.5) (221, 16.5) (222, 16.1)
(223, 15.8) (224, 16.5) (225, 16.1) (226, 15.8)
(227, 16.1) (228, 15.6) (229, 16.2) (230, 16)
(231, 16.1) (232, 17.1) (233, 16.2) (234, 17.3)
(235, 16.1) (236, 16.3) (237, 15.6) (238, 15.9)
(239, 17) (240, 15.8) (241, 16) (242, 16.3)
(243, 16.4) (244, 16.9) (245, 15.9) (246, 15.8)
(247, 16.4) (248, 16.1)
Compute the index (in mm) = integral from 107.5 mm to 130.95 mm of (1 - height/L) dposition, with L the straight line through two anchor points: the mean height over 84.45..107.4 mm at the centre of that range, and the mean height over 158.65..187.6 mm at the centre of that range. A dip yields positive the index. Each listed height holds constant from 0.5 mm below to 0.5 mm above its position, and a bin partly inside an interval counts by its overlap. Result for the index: 7.1 mm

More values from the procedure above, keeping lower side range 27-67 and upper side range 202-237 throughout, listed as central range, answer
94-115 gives 3.6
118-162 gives 9.8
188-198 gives 2.7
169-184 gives 5.7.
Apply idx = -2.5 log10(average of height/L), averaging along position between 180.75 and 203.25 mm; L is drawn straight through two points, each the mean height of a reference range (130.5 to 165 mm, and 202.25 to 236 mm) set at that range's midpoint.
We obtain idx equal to 0.28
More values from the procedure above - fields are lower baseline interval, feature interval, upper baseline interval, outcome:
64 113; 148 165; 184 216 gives 0.030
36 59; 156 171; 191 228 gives 0.234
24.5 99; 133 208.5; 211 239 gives 0.266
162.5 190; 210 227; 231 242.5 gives -0.117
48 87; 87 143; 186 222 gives 0.242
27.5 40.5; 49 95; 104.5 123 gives -0.229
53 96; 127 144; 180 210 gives 0.151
